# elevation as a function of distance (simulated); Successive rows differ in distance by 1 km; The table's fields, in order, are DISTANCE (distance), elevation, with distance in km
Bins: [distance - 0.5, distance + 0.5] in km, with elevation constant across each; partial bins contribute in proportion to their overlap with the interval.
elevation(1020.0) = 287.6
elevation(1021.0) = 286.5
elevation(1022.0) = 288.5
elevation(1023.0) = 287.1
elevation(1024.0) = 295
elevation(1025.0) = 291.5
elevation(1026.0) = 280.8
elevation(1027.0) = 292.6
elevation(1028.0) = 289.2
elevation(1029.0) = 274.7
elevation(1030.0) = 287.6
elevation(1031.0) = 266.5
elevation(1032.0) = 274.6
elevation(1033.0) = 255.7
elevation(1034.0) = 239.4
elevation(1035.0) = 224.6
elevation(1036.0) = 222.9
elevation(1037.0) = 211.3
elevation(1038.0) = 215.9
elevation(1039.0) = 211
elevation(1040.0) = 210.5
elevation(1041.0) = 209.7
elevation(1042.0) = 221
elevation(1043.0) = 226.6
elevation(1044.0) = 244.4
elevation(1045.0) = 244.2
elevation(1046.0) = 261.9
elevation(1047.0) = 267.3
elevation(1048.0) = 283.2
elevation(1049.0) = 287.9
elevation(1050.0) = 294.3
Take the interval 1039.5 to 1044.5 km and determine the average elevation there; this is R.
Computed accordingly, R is 222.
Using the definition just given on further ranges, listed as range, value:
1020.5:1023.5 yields 287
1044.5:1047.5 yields 258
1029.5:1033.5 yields 271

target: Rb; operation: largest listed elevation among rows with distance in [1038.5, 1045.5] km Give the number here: 244.4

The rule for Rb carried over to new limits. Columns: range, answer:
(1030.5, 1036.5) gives 274.6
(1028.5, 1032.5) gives 287.6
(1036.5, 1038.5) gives 215.9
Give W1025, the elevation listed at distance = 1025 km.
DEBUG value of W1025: 291.5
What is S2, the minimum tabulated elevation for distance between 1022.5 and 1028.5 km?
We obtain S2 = 280.8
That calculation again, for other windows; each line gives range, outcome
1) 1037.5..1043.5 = 209.7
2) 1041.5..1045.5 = 221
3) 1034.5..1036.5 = 222.9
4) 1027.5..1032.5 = 266.5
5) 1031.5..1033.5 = 255.7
